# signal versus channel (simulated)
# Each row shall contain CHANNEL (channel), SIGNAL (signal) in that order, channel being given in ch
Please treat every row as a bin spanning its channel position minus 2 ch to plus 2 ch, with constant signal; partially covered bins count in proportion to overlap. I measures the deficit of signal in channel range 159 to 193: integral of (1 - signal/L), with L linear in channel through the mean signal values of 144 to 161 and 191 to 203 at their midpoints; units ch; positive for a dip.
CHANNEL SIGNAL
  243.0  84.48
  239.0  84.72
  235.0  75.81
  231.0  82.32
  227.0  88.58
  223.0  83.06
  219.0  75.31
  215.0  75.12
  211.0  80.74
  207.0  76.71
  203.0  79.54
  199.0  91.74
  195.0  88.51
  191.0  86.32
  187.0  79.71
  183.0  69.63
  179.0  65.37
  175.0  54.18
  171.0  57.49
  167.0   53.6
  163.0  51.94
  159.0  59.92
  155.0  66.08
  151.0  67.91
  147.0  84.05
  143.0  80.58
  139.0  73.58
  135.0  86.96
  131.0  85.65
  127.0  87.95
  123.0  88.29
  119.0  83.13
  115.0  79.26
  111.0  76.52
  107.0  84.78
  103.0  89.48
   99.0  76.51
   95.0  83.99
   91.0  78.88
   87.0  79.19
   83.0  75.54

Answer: 6.5 ch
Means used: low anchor 70.1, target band 64.5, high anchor 87.7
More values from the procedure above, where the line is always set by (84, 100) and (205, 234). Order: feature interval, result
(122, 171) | 4.23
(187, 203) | -1.31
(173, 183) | 2.28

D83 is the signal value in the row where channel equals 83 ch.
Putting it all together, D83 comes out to 75.54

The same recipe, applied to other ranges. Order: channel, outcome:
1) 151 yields 67.91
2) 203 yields 79.54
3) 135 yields 86.96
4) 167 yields 53.6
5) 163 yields 51.94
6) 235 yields 75.81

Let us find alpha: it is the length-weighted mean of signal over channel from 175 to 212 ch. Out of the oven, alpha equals 78.4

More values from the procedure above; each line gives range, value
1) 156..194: 64.9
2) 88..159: 80.2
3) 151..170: 58.9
